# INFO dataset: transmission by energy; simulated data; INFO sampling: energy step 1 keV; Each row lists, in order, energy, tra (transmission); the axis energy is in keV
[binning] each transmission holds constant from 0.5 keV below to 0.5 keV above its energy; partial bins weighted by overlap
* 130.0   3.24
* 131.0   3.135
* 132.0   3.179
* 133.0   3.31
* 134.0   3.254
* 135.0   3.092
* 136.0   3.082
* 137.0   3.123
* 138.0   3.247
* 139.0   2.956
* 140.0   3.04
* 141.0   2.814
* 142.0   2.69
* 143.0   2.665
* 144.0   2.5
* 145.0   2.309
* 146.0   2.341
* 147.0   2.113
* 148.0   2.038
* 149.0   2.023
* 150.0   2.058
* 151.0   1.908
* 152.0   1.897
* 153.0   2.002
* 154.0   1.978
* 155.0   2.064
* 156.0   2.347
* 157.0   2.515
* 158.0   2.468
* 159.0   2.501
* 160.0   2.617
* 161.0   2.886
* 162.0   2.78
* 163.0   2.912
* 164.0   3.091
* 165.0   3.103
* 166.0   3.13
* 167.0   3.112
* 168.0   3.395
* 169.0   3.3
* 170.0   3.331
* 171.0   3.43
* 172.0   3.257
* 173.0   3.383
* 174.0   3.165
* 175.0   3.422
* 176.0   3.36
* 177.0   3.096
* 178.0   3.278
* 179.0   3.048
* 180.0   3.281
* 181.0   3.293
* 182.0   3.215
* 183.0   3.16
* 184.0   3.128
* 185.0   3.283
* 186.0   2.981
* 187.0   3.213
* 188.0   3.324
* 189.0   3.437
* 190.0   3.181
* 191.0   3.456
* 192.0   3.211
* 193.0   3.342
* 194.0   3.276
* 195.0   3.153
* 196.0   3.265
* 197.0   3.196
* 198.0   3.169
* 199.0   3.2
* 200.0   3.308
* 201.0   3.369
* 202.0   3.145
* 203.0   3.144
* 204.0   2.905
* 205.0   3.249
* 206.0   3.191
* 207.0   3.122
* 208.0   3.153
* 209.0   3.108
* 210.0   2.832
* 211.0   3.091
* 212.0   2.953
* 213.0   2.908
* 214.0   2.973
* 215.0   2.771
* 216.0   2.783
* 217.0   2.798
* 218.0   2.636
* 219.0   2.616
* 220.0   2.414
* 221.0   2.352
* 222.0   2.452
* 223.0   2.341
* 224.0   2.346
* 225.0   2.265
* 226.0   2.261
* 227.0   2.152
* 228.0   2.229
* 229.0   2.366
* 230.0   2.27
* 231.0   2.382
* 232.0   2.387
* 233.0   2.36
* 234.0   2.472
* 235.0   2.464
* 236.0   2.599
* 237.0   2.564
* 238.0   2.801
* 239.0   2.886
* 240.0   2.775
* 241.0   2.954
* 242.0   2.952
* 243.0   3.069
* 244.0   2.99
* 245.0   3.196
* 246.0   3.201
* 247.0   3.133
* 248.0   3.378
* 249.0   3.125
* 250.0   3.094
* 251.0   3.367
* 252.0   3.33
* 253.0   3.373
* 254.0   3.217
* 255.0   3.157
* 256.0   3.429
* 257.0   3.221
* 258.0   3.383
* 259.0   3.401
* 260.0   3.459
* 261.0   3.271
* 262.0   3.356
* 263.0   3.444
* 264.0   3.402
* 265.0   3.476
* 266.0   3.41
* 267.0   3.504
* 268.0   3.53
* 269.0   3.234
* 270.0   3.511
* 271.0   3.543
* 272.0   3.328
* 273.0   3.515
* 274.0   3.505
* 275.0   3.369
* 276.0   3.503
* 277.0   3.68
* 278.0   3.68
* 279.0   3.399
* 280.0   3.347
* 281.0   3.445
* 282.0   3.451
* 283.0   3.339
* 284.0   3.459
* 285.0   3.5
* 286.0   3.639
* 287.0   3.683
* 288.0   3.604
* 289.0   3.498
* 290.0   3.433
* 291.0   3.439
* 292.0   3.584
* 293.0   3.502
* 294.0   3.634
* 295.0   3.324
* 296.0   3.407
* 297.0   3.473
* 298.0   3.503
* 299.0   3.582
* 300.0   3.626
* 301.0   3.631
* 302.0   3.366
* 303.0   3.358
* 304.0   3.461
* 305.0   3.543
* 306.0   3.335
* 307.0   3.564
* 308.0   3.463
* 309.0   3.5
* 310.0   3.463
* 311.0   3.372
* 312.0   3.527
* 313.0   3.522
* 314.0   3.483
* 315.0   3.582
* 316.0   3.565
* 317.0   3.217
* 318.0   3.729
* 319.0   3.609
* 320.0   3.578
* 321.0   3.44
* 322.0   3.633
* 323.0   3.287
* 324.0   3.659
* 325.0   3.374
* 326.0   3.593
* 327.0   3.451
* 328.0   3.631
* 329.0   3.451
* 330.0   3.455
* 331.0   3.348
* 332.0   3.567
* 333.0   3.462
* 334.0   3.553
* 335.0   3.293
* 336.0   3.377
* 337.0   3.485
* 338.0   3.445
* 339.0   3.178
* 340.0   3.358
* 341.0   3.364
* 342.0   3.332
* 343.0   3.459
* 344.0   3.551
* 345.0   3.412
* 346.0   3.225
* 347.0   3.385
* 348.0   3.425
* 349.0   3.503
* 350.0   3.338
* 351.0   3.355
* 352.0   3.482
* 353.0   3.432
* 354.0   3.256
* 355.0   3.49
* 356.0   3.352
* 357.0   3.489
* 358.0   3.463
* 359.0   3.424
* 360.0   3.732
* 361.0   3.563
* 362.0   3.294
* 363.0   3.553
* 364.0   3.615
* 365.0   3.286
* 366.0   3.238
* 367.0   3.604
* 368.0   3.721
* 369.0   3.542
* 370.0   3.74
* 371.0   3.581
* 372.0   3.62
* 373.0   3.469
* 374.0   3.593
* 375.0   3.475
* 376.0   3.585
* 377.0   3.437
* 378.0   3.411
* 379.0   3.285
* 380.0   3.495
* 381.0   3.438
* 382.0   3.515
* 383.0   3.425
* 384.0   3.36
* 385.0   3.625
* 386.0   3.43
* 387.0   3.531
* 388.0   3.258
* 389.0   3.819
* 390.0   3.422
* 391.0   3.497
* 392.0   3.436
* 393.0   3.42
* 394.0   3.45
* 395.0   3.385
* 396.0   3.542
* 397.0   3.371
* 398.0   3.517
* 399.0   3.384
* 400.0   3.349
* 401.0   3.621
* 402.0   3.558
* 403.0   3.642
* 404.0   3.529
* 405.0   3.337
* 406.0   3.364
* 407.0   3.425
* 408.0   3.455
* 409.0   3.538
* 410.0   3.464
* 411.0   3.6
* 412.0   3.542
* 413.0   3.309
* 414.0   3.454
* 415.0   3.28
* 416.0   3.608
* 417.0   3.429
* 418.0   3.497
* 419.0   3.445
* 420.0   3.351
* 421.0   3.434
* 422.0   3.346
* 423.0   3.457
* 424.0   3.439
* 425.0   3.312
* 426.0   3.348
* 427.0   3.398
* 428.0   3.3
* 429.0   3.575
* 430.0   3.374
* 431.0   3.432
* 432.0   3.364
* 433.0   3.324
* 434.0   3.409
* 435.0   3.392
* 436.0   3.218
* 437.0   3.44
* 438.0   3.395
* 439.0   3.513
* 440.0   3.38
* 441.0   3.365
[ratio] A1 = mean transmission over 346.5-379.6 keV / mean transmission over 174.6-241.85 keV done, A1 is 1.2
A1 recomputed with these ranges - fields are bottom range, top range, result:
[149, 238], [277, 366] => 1.21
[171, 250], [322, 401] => 1.17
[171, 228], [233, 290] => 1.08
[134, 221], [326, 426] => 1.18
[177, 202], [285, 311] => 1.08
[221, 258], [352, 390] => 1.25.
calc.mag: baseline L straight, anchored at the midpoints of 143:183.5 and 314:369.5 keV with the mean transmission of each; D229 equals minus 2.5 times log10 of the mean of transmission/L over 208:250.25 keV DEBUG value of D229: 0.12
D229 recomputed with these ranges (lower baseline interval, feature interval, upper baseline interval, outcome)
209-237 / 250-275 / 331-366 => -0.20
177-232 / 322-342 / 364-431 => -0.05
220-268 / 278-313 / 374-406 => -0.12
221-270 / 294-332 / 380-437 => -0.11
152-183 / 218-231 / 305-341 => 0.31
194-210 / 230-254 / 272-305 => 0.15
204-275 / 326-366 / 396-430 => -0.06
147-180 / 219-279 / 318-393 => 0.03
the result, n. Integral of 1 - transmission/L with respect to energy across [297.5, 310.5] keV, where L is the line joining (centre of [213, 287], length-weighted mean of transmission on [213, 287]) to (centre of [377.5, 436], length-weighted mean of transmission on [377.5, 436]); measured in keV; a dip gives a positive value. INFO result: -1.3 keV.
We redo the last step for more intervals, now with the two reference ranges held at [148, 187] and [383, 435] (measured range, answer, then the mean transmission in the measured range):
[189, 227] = 0.3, 2.94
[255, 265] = -0.9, 3.37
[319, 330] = -0.9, 3.51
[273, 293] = -2.3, 3.5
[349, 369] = -0.8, 3.46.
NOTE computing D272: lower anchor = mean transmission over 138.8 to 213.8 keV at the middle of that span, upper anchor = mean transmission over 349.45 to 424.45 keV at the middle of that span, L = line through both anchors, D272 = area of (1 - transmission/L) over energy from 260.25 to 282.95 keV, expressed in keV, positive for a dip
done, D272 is -1.91 keV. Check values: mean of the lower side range 2.94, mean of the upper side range 3.47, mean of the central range 3.45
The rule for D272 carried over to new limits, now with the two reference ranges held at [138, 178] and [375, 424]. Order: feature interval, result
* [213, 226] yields 1.6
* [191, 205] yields -1.8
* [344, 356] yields -0.3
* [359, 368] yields -0.4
